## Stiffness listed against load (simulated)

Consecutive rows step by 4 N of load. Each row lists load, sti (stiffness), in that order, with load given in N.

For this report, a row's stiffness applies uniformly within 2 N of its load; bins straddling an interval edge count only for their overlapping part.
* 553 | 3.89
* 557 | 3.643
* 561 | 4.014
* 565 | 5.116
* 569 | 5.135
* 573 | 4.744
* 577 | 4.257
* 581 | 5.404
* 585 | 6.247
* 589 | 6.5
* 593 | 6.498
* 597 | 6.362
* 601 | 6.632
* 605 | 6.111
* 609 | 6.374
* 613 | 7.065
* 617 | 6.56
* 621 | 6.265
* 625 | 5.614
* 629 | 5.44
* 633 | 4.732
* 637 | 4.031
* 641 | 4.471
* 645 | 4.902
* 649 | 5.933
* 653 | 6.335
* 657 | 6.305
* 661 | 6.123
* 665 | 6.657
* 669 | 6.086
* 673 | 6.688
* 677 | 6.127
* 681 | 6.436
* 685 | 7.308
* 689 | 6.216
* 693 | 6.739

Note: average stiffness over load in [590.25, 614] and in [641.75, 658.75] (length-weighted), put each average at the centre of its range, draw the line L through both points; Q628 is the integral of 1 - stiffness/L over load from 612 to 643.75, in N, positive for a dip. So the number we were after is 3.41 N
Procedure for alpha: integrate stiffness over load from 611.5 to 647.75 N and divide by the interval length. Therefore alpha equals 5.44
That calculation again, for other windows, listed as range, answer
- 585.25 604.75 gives 6.44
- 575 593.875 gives 5.74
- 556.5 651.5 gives 5.54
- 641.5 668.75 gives 5.96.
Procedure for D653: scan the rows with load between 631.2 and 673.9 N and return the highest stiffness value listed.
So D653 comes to 6.688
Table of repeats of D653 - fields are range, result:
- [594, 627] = 7.065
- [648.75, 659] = 6.335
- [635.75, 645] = 4.902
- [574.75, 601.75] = 6.632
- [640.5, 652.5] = 5.933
